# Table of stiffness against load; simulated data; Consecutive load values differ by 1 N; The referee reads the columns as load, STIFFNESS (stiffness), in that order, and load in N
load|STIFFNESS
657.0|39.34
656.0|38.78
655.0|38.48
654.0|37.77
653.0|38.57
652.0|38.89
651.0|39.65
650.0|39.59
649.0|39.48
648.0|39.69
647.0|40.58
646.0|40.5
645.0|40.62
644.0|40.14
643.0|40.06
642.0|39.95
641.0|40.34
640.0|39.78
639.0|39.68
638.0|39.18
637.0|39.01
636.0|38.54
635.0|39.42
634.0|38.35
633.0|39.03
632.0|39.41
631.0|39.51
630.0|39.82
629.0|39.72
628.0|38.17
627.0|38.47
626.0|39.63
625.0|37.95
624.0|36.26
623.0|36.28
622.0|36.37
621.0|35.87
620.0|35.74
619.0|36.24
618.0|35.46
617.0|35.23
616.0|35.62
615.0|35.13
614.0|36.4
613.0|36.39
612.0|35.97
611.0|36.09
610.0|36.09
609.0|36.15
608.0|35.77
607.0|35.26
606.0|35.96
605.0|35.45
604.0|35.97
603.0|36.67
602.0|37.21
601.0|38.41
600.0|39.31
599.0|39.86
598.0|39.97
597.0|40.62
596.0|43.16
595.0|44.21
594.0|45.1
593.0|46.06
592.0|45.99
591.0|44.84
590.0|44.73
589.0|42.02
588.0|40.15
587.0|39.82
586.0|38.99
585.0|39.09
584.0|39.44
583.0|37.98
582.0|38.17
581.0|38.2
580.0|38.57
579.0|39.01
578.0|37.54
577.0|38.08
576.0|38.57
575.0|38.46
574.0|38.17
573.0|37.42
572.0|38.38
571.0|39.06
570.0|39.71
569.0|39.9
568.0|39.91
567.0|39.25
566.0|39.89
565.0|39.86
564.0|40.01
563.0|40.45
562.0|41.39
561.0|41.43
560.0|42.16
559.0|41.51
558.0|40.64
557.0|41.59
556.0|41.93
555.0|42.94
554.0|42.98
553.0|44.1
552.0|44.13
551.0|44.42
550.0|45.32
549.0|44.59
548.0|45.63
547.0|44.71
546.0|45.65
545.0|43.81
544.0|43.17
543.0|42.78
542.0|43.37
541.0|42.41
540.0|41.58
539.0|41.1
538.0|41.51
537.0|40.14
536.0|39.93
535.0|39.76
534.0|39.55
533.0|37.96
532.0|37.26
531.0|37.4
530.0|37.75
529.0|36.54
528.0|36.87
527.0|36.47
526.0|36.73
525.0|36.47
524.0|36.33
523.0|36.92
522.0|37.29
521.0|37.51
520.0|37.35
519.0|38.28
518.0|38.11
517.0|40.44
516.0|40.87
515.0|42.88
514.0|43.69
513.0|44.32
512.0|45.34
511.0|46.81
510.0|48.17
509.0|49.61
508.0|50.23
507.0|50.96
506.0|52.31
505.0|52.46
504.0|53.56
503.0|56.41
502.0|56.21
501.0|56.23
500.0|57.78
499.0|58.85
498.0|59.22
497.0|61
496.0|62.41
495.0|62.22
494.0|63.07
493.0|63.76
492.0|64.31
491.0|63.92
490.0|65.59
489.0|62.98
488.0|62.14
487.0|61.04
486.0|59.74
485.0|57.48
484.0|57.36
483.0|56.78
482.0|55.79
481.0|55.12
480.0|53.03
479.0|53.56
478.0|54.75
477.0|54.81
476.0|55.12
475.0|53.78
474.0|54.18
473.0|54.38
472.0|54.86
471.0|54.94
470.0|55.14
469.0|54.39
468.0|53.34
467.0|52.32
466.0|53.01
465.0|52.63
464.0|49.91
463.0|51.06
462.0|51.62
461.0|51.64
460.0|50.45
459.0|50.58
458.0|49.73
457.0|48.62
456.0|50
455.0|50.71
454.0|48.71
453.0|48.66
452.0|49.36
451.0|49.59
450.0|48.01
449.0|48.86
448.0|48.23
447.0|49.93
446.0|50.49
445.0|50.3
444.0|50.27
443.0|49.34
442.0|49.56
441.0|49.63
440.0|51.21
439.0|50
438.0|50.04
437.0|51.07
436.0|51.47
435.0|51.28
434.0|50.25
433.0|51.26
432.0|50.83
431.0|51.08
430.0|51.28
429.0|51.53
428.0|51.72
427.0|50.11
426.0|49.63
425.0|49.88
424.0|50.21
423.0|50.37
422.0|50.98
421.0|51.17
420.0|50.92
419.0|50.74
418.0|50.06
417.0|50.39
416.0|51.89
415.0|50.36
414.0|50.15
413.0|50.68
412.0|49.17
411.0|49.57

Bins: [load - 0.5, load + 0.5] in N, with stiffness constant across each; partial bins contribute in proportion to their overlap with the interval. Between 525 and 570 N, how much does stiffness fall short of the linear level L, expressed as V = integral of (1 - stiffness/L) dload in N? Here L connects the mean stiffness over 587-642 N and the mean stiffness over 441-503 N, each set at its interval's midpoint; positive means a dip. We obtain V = 4.9 N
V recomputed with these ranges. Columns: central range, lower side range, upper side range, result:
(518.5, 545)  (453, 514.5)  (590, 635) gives 5.2 N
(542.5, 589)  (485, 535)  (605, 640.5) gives 2.5 N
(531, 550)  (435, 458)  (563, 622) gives 0.3 N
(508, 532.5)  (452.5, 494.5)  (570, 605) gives 4.4 N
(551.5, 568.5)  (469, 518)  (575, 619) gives 1.2 N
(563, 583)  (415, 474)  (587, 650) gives 1.5 N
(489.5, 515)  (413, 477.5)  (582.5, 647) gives -4.5 N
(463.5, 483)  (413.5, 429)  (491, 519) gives -0.8 N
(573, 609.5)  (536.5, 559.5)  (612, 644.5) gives 0.7 N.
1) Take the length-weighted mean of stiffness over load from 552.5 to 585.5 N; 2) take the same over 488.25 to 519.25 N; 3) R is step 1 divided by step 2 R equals 0.75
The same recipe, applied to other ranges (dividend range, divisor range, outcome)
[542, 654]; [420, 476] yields 0.78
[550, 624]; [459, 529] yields 0.76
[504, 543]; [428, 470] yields 0.82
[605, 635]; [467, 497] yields 0.64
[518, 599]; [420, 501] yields 0.76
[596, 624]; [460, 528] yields 0.71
